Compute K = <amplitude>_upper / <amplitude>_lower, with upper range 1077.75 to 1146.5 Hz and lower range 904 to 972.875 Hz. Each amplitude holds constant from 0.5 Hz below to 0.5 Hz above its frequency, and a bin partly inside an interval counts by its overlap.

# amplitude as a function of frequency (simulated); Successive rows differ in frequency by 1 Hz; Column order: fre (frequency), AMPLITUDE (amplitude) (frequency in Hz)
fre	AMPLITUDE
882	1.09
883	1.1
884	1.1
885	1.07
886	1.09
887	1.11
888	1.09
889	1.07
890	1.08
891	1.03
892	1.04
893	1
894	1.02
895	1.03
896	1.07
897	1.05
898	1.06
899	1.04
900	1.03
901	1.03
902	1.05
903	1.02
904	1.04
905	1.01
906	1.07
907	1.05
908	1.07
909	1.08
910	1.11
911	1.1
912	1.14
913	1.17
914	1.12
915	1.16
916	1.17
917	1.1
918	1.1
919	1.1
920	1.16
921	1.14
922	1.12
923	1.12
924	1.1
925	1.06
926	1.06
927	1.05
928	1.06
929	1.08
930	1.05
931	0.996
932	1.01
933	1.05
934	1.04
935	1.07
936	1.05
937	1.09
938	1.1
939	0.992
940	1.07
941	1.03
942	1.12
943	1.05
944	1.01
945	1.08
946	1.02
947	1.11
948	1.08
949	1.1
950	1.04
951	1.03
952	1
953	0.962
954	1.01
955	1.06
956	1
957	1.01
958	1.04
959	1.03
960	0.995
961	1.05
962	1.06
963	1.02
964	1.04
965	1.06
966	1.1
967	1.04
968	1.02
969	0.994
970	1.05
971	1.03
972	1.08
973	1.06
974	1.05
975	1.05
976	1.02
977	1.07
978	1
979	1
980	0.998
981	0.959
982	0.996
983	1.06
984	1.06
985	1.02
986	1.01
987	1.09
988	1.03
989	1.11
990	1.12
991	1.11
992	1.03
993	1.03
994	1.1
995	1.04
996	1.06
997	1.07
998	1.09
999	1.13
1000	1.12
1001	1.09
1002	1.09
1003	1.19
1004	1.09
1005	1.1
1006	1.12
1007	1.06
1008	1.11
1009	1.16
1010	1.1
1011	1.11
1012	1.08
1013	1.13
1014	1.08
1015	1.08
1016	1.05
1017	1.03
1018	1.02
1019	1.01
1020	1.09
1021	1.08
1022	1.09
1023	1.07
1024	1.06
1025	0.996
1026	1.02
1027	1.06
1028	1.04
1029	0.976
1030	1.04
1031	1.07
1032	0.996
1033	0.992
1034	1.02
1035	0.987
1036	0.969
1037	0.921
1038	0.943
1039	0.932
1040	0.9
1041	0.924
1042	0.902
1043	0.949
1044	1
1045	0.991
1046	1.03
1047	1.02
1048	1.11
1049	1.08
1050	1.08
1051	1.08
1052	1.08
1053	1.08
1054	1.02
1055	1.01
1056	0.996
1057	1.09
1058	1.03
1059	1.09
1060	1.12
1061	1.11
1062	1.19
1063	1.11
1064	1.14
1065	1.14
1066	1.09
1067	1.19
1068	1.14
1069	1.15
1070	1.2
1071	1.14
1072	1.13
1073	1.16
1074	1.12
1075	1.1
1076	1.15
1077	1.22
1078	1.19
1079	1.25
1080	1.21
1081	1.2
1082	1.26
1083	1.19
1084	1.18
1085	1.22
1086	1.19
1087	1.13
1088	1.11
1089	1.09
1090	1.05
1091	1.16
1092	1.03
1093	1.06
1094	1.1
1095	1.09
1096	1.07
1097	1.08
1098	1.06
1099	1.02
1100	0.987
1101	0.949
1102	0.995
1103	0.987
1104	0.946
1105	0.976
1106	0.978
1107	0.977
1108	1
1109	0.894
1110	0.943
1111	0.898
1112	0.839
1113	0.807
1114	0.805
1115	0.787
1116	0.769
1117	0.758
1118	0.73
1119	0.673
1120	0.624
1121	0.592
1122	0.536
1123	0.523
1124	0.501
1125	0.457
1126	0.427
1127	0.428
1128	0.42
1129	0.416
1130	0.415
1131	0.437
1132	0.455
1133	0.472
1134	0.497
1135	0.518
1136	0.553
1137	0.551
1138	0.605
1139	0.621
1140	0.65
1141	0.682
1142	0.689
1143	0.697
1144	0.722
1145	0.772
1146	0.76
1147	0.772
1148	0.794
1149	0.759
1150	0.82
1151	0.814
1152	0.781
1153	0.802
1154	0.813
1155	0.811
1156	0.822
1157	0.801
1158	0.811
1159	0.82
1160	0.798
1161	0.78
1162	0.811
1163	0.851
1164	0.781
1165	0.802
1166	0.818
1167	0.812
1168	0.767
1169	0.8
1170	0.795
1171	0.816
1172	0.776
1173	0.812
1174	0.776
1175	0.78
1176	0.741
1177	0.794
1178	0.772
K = 0.78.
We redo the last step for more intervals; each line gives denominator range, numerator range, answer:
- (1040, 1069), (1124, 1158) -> 0.60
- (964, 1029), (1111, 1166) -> 0.64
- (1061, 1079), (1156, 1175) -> 0.70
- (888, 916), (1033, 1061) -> 0.95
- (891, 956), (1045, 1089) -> 1.06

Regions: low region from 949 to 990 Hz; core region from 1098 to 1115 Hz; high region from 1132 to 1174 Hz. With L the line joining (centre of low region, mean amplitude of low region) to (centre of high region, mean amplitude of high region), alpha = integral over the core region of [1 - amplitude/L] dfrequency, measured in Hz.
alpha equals -2.6 Hz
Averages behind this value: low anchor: 1.03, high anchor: 0.739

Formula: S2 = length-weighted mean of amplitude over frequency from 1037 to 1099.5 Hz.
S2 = 1.09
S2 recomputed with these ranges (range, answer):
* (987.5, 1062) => 1.05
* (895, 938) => 1.08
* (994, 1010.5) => 1.1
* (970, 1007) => 1.06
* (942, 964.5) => 1.04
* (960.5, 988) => 1.04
